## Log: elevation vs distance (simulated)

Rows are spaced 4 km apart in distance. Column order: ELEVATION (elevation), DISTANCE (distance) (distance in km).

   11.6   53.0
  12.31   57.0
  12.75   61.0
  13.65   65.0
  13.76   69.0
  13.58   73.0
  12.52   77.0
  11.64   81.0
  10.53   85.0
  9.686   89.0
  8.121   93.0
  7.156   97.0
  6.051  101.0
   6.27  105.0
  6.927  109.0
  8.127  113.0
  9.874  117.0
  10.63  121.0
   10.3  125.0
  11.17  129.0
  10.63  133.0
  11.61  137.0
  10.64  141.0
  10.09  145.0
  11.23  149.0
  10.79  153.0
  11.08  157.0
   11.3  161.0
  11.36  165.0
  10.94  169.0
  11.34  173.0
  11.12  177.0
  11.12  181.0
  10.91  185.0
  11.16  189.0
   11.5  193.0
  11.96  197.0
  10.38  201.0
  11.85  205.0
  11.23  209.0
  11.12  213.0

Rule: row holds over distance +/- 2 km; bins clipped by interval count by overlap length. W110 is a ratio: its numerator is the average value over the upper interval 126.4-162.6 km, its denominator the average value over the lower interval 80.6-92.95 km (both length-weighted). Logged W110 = 1.1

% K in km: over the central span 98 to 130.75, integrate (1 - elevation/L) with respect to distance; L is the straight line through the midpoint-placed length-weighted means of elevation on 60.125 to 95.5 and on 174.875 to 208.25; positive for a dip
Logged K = 8.4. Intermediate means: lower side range 11.7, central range 8.6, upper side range 11.2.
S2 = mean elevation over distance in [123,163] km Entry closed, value 10.9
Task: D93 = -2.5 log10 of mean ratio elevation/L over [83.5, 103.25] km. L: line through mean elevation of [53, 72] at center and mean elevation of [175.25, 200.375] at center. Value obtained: 0.46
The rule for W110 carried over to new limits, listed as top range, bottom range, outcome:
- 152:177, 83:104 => 1.36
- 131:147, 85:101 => 1.29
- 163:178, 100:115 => 1.62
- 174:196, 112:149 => 1.07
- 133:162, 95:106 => 1.68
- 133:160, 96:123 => 1.38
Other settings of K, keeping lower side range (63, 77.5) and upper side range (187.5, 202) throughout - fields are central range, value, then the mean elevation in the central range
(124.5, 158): 3.8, 10.9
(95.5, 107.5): 6.0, 6.48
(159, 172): 0.7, 11.2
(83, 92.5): 2.4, 9.79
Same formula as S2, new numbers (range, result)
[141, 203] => 11.1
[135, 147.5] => 10.8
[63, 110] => 10.1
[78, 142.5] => 9.37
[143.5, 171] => 11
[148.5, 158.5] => 11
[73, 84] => 12.2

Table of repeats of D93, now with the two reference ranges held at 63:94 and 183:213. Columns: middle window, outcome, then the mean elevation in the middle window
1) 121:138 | 0.070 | 10.9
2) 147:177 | 0.027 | 11.1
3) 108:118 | 0.369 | 8.29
